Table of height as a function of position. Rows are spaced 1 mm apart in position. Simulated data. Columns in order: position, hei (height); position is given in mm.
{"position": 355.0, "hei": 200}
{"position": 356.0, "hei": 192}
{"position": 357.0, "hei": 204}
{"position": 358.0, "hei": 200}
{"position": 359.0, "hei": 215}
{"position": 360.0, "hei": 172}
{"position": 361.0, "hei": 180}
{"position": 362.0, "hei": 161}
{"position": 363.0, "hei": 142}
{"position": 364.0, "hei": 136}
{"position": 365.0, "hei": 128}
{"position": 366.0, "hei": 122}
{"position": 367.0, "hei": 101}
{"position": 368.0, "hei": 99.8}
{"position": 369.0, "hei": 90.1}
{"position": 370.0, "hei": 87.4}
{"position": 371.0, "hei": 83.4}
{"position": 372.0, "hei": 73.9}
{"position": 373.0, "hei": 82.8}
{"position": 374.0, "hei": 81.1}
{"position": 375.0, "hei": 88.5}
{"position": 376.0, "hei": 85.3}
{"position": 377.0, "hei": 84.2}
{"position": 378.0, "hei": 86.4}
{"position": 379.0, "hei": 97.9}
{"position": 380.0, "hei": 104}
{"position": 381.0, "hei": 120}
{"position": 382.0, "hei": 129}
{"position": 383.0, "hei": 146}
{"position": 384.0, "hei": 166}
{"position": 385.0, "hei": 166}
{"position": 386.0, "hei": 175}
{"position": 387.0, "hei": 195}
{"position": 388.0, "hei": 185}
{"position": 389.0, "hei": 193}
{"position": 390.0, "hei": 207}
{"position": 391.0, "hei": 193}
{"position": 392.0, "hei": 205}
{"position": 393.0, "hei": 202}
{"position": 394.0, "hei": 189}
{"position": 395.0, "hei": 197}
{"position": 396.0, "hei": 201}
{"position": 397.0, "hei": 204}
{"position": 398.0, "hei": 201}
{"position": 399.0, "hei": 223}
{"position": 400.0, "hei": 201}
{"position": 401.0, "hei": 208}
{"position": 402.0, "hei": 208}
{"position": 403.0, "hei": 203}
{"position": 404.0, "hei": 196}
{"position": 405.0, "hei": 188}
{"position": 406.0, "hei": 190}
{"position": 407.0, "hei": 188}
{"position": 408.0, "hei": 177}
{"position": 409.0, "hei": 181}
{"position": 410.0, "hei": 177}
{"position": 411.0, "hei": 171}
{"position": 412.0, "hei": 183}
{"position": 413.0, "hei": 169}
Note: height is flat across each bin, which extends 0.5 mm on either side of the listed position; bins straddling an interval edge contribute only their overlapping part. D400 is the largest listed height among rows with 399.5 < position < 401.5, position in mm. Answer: 208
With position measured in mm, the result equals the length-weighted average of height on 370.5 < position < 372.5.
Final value 78.7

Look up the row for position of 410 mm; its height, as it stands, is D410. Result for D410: 177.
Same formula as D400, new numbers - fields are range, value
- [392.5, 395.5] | 202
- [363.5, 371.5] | 136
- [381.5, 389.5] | 195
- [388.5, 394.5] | 207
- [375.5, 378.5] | 86.4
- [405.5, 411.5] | 190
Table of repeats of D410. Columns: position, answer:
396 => 201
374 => 81.1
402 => 208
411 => 171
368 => 99.8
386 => 175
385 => 166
